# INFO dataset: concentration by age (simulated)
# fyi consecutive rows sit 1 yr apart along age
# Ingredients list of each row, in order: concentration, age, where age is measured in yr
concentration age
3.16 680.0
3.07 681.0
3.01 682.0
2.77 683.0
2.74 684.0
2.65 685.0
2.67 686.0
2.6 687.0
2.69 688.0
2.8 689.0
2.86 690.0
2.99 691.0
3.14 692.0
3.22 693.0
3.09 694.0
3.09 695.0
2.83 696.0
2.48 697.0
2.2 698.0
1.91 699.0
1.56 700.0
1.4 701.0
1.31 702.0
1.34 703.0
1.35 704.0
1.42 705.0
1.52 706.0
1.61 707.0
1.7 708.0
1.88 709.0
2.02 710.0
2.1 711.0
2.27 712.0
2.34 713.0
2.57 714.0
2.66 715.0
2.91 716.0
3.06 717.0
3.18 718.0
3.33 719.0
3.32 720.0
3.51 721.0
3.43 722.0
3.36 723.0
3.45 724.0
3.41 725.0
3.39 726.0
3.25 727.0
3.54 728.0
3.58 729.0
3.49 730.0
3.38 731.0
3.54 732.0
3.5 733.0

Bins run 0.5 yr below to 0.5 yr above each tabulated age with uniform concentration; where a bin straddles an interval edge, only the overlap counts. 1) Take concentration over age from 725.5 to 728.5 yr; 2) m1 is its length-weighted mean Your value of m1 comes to 3.39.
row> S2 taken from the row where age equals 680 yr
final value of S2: 3.16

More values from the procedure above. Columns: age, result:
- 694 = 3.09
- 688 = 2.69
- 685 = 2.65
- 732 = 3.54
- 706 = 1.52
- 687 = 2.6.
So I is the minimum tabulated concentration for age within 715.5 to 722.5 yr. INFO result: 2.91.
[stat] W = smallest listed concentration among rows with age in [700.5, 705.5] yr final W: 1.31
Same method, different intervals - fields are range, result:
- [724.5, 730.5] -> 3.25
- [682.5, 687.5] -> 2.6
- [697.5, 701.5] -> 1.4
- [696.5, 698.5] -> 2.2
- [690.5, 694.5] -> 2.99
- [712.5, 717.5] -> 2.34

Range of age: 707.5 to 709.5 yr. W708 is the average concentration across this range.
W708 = 1.79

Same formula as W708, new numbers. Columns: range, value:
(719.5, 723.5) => 3.41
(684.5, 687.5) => 2.64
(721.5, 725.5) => 3.41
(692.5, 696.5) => 3.06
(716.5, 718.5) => 3.12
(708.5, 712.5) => 2.07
